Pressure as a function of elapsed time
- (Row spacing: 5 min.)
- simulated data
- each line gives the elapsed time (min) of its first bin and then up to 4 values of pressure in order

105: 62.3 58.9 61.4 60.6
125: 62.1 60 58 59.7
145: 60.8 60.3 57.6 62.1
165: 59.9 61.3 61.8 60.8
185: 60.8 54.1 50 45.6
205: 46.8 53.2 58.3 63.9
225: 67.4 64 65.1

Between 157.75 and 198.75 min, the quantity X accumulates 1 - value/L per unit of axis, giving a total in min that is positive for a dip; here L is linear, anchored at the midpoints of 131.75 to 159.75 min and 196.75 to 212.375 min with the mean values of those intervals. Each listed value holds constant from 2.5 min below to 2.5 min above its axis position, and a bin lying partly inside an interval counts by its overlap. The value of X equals -3.76 min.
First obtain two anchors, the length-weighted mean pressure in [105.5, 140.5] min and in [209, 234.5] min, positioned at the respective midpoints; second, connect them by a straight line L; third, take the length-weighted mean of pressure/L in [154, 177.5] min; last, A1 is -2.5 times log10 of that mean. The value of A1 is 0.006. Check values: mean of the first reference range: 60.2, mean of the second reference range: 62.1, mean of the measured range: 60.7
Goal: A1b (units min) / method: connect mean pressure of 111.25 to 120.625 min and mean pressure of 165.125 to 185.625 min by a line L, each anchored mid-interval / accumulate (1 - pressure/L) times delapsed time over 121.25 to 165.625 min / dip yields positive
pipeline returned 0.6 min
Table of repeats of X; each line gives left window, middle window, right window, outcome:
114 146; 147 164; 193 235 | -0.2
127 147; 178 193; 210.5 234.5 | 0.8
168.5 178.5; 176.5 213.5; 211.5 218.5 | 4.0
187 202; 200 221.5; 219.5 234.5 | 1.5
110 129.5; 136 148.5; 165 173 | 0.2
